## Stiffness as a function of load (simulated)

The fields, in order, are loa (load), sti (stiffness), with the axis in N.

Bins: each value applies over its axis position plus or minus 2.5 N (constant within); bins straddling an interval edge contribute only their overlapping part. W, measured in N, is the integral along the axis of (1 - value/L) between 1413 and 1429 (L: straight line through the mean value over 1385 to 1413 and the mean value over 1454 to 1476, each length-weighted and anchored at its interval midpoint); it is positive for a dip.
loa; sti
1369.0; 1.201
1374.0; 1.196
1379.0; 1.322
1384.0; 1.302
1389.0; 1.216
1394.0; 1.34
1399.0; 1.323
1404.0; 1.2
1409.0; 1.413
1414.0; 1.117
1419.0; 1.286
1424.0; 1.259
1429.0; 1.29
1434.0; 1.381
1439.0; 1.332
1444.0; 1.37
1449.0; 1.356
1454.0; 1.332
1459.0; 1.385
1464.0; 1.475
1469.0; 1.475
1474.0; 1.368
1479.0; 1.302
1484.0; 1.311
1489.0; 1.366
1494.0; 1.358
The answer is 1.1 N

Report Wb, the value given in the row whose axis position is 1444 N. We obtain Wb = 1.37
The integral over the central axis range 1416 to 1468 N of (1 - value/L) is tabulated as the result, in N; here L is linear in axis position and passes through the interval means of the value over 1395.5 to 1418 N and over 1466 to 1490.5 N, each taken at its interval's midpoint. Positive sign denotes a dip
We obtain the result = -1.2 N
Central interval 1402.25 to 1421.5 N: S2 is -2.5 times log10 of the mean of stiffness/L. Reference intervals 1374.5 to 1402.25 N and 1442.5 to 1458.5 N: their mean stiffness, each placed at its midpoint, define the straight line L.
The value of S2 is 0.05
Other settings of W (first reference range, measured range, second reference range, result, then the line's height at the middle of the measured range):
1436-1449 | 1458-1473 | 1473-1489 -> -1.2 N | 1.34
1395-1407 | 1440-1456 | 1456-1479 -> 0.2 N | 1.37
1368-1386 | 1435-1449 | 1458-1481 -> 0.1 N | 1.36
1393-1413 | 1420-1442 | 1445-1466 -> 0.5 N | 1.35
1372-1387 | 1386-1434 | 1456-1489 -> 1.2 N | 1.31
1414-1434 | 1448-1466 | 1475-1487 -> -1.2 N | 1.3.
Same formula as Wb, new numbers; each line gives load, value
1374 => 1.196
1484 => 1.311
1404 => 1.2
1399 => 1.323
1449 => 1.356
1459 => 1.385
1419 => 1.286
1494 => 1.358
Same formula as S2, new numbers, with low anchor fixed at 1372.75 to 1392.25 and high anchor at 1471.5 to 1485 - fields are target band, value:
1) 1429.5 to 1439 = -0.040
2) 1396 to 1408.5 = -0.008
